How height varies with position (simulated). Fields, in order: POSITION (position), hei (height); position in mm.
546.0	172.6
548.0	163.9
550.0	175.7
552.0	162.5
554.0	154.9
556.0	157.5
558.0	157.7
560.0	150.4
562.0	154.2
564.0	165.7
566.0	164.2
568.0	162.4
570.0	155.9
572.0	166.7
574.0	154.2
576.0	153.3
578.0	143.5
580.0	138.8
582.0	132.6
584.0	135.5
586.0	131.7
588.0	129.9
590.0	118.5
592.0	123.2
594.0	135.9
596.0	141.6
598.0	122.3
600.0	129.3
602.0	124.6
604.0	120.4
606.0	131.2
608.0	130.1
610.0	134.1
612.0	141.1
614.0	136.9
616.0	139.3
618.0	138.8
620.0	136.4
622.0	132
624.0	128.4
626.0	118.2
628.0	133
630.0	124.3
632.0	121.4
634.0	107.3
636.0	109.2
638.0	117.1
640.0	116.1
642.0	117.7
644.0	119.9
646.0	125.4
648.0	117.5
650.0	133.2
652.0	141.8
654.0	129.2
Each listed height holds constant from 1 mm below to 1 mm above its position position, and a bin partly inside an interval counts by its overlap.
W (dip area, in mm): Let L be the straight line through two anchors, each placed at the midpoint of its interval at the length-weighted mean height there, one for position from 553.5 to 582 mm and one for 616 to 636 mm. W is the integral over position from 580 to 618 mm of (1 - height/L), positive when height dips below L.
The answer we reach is 2.2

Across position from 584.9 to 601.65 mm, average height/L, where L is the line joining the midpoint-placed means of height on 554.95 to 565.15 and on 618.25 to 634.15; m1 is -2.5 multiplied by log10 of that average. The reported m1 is 0.104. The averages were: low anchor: 157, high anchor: 127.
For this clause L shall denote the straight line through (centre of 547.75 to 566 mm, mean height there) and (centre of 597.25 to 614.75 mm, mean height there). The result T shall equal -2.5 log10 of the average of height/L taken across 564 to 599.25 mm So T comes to 0.02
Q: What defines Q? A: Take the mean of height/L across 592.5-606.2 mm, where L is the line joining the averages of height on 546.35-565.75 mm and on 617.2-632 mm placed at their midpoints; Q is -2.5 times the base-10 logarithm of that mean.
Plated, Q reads 0.10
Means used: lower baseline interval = 161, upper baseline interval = 129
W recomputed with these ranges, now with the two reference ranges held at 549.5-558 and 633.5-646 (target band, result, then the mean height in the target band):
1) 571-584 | 0.1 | 147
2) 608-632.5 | -1.2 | 132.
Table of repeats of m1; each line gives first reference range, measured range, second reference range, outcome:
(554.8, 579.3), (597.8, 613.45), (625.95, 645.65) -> 0.05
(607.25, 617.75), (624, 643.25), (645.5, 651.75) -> 0.11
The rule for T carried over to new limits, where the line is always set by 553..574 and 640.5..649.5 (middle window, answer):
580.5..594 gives 0.14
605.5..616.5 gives 0.01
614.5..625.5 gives -0.02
